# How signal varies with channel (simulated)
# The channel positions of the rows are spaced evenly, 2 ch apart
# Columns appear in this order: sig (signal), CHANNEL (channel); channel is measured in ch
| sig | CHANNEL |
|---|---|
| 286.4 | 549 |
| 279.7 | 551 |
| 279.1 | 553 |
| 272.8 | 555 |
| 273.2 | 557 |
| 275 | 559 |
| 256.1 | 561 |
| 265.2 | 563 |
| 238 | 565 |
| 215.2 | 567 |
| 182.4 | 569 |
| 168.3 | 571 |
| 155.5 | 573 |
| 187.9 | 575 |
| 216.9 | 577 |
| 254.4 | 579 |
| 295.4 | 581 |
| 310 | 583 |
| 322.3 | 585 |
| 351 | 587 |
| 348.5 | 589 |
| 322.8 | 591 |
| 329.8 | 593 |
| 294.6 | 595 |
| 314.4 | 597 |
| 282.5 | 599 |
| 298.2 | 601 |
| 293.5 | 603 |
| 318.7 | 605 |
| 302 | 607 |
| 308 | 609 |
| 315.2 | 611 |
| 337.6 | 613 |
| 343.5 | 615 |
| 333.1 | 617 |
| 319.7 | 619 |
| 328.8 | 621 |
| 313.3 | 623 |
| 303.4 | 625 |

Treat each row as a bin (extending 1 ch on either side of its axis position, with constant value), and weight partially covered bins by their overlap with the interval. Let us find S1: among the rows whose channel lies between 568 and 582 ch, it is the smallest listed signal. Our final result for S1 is 155.5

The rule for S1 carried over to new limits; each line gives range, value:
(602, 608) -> 293.5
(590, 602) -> 282.5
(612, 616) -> 337.6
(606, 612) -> 302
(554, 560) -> 272.8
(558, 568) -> 215.2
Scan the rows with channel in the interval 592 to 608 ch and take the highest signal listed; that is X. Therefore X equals 329.8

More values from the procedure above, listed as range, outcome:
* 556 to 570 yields 275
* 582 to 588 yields 351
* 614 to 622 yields 343.5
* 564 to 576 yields 238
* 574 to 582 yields 295.4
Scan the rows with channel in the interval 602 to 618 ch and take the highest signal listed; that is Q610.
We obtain 343.5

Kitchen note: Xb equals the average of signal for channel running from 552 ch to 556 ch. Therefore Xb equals 276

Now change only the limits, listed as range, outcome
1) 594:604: 297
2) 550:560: 276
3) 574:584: 253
